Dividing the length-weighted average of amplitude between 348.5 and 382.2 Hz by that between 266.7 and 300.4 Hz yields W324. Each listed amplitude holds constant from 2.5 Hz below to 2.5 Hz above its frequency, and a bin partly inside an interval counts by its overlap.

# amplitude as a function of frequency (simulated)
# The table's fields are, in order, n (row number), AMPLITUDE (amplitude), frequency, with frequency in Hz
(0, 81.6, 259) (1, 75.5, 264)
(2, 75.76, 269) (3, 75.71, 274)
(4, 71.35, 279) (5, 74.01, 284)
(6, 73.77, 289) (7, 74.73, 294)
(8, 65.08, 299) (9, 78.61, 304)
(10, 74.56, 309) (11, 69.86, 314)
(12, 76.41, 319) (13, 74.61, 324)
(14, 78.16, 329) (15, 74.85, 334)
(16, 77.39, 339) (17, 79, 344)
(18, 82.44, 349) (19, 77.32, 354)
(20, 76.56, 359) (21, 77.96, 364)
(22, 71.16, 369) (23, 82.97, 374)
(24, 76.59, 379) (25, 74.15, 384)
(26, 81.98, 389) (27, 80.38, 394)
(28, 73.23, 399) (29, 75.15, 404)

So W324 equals 1.06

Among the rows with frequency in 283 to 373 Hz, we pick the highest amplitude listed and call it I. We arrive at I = 82.44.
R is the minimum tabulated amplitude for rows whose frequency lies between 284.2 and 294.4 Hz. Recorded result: 73.77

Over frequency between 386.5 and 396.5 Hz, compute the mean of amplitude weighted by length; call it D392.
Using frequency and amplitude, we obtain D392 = 81.2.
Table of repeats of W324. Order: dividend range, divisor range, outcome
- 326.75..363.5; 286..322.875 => 1.06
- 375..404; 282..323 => 1.05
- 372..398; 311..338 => 1.05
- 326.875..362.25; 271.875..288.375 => 1.06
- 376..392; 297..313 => 1.07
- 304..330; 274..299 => 1.03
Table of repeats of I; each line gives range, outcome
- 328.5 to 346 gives 79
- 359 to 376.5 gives 82.97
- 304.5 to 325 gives 76.41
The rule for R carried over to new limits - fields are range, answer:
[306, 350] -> 69.86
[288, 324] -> 65.08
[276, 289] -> 71.35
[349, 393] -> 71.16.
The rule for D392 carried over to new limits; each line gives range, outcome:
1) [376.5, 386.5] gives 75.4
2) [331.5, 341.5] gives 76.1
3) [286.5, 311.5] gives 73.3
